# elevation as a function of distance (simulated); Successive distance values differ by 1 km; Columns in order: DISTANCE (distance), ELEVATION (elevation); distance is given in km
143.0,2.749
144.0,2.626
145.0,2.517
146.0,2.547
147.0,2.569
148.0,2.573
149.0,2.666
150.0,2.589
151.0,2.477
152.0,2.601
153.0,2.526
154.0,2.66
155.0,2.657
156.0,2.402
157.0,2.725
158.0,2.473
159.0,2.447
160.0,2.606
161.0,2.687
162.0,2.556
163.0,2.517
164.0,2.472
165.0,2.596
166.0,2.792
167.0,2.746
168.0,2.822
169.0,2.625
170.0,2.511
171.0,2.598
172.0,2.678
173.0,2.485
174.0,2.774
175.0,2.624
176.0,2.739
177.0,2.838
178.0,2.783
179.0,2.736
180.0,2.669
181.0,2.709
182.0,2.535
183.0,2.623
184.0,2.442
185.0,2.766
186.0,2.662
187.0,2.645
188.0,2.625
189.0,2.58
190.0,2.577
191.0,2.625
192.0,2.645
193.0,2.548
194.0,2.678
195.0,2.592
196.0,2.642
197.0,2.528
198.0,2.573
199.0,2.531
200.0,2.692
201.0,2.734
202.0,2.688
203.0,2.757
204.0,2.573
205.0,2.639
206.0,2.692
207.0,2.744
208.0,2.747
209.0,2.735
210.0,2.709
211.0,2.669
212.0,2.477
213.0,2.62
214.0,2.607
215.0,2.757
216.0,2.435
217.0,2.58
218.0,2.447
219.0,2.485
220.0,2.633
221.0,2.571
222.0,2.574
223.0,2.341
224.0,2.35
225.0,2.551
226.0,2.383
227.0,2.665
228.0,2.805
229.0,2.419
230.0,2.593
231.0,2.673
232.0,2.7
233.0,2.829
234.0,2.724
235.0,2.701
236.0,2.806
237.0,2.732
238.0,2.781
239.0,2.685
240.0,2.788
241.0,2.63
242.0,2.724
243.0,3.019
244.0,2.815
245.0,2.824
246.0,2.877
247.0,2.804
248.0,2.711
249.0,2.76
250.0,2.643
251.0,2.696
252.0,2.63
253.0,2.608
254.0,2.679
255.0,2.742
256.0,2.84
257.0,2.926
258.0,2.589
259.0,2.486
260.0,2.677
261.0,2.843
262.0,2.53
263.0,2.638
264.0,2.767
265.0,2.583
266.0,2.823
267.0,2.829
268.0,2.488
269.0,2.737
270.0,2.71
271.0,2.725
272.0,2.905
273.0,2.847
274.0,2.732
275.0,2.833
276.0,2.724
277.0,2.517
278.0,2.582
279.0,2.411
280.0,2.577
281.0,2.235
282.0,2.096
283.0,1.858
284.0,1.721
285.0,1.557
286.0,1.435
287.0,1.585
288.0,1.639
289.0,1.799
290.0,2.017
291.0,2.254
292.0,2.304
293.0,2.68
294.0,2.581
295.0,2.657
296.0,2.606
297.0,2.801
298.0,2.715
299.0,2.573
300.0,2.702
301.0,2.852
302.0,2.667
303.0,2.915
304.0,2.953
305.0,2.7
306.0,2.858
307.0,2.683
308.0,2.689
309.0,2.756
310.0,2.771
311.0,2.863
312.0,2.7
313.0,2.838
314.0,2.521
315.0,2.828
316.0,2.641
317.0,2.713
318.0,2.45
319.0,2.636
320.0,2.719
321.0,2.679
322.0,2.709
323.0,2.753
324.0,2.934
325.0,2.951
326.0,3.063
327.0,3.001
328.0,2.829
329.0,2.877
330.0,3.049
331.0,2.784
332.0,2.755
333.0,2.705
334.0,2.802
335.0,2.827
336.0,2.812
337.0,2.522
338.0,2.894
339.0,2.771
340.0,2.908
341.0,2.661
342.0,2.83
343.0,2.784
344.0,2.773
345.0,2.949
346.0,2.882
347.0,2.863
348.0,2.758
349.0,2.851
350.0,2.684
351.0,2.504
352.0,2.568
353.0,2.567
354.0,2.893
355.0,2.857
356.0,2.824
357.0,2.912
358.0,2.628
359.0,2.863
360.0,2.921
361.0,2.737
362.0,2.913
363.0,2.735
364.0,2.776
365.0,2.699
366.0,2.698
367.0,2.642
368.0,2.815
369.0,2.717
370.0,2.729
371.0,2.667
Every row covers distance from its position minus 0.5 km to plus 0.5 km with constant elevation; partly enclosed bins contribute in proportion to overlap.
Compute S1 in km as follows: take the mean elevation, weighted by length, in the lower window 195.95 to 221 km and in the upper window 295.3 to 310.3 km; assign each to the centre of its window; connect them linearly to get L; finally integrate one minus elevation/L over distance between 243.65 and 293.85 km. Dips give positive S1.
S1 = 3.7 km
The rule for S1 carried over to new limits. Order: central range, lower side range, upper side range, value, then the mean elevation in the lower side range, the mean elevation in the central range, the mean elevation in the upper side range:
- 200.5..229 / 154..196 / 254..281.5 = 0.5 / 2.63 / 2.6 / 2.68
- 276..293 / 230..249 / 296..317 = 4.2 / 2.76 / 2.08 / 2.75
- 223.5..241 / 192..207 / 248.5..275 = 0.1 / 2.64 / 2.66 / 2.71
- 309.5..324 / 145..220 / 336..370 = 0.2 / 2.62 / 2.71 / 2.77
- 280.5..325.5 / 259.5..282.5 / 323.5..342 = 4.1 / 2.64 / 2.5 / 2.84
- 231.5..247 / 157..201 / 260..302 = -1.5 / 2.63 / 2.78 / 2.46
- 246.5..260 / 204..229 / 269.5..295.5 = -1.5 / 2.59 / 2.7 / 2.31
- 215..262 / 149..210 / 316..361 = 0.4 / 2.63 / 2.67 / 2.79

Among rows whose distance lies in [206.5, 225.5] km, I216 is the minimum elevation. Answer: 2.341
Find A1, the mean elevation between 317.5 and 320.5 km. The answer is 2.6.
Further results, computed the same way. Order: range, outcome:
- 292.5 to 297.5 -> 2.67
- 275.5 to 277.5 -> 2.62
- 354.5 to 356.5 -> 2.84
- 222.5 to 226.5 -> 2.41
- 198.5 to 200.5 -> 2.61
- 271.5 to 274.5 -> 2.83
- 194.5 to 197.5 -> 2.59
